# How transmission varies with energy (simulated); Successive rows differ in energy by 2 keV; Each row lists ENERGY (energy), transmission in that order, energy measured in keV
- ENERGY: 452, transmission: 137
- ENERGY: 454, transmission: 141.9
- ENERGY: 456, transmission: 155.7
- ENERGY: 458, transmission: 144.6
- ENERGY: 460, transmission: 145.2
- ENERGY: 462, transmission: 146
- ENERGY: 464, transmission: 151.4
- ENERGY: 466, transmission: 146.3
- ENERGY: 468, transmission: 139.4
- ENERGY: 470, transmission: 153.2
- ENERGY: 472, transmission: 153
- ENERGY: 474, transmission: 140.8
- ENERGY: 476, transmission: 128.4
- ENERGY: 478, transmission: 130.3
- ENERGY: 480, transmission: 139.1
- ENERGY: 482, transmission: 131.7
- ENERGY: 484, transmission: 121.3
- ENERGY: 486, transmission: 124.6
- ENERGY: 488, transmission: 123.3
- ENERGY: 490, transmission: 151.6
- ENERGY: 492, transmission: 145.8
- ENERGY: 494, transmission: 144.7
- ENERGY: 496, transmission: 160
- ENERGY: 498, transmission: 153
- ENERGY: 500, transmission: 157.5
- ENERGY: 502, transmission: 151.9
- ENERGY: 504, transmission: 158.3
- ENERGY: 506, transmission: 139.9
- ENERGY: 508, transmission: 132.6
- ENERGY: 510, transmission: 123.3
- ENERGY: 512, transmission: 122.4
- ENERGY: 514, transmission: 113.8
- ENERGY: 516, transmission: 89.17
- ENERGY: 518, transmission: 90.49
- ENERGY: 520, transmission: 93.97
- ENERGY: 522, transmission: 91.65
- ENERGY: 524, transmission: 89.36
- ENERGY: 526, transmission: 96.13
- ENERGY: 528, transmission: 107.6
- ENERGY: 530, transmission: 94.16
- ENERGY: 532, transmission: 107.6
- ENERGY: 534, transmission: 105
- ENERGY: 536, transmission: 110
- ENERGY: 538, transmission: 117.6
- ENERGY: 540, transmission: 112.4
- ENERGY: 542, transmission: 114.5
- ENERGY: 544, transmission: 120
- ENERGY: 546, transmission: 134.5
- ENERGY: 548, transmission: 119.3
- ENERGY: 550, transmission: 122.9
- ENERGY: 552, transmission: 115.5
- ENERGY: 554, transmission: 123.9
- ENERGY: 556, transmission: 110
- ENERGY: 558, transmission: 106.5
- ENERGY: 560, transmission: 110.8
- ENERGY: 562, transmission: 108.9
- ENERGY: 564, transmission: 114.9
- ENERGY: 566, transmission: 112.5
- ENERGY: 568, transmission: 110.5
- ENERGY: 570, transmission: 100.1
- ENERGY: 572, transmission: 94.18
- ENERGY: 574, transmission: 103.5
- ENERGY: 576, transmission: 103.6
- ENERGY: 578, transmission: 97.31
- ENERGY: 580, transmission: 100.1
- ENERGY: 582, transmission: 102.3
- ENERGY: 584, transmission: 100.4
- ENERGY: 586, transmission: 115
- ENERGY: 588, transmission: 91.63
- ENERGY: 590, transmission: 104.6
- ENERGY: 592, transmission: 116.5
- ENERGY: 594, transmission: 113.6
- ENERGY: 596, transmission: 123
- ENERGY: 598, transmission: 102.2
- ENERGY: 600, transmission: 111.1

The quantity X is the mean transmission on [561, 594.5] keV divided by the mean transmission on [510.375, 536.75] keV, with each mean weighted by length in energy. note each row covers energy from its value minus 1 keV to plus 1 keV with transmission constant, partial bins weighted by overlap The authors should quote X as 1.04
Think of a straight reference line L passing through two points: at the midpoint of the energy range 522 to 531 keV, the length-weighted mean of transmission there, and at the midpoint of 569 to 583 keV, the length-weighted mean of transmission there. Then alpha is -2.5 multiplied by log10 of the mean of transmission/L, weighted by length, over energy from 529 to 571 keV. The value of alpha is -0.15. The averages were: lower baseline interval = 96.2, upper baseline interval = 100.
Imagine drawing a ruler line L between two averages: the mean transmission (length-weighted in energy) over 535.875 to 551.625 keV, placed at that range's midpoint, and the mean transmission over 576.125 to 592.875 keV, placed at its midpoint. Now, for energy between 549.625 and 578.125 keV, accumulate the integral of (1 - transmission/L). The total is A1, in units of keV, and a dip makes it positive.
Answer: 0.6 keV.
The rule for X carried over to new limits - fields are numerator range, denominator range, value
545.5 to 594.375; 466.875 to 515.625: 0.79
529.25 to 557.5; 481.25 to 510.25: 0.81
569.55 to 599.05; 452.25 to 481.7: 0.73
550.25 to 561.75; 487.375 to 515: 0.80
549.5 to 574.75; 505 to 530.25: 1.03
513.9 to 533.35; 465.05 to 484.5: 0.70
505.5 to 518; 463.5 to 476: 0.80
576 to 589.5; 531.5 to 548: 0.88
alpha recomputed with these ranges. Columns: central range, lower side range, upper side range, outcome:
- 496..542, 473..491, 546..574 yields 0.053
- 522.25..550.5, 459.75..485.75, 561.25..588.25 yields 0.069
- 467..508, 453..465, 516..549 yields -0.090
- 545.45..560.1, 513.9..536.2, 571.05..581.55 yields -0.189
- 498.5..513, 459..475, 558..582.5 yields -0.079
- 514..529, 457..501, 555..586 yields 0.295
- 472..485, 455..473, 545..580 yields 0.073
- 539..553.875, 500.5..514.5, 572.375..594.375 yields -0.005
